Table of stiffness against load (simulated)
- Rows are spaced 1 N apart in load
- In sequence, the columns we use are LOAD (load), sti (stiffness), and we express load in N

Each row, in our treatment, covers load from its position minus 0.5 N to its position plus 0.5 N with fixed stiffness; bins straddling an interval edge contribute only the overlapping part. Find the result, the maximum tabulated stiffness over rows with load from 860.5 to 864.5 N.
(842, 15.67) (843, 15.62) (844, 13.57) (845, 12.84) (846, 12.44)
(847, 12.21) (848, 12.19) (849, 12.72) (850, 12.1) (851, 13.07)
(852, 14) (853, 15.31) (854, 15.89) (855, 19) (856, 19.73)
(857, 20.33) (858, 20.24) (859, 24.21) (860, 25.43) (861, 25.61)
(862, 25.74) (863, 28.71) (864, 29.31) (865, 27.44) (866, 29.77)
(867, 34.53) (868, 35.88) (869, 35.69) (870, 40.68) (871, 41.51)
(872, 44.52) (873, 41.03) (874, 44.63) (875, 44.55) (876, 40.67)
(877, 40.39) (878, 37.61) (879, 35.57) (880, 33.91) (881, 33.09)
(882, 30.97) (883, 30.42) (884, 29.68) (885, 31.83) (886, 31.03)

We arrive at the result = 29.31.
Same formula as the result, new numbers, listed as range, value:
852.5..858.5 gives 20.33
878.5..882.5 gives 35.57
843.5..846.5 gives 13.57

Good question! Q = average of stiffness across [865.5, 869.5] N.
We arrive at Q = 34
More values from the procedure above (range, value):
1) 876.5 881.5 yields 36.1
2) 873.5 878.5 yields 41.6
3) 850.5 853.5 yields 14.1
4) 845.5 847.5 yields 12.3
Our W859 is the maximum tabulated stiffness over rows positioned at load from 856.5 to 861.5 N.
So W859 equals 25.61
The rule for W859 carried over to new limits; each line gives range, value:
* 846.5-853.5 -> 15.31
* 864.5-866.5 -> 29.77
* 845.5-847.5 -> 12.44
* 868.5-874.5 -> 44.63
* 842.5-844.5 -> 15.62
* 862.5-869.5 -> 35.88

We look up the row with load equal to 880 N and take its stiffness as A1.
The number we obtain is 33.91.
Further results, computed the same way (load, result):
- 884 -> 29.68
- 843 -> 15.62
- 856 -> 19.73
